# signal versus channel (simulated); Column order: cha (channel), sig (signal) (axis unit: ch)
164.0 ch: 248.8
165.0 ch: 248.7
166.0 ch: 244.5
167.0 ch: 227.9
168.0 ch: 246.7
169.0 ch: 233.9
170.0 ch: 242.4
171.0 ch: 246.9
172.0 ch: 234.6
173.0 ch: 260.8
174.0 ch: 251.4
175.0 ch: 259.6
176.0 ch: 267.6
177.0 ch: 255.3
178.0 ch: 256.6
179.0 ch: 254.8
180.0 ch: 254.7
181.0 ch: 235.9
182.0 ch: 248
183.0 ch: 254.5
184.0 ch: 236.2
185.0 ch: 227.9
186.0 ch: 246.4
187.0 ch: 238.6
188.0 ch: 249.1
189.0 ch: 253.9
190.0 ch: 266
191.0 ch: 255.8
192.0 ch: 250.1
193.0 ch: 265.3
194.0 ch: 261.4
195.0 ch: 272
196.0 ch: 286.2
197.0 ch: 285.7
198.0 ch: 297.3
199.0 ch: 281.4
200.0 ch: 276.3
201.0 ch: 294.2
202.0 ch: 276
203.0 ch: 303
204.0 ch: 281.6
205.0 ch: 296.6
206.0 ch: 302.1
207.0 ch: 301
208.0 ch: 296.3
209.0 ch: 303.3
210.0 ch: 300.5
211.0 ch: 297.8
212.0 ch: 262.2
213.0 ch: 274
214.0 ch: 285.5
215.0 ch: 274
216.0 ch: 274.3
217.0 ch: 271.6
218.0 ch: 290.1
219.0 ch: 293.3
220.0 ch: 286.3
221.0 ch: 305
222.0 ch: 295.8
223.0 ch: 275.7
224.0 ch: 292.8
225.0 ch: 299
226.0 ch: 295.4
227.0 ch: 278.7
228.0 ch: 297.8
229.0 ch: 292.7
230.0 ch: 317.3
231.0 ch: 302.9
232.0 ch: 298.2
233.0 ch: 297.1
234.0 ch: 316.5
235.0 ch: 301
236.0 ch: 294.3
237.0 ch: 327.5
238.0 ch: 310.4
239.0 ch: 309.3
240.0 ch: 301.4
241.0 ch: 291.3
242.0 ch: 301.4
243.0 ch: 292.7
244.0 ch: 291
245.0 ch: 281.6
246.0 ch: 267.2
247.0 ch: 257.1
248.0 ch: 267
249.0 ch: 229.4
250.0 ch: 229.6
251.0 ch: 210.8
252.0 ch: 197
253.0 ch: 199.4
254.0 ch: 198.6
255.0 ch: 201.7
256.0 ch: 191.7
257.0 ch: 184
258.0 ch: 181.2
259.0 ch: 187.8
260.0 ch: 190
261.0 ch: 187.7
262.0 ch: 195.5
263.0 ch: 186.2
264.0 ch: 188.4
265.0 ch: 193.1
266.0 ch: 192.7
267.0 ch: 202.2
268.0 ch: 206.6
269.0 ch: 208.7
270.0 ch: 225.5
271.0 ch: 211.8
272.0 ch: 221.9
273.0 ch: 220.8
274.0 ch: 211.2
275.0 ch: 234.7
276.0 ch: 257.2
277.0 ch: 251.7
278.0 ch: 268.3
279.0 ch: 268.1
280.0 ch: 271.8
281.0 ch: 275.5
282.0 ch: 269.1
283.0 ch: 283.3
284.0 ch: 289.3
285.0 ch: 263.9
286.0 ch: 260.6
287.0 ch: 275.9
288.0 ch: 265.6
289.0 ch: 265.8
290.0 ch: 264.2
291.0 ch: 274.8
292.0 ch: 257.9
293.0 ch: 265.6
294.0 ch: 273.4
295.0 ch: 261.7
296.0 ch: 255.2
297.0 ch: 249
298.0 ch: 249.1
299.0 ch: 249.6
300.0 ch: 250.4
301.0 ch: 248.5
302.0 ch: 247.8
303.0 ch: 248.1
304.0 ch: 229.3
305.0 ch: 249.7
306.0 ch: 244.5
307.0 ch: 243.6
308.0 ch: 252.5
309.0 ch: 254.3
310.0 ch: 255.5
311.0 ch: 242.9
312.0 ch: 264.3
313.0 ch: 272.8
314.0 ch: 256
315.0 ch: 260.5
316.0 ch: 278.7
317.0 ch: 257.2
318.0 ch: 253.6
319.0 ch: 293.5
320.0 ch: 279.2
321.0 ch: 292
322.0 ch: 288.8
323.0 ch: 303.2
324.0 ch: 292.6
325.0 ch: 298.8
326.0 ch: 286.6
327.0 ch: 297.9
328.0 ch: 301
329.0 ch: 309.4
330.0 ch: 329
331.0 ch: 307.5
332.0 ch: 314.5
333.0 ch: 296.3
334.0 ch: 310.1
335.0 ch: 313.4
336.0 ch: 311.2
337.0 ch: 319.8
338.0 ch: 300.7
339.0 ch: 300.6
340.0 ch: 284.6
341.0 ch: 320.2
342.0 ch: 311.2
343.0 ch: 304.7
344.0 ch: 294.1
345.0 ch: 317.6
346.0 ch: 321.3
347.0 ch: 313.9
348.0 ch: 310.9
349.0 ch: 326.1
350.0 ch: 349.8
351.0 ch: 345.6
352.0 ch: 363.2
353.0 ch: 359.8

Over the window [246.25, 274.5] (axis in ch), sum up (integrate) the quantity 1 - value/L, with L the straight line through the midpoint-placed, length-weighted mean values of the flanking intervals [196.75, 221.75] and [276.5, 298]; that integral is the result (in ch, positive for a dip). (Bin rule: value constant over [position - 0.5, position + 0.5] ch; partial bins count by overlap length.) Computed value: 6.9 ch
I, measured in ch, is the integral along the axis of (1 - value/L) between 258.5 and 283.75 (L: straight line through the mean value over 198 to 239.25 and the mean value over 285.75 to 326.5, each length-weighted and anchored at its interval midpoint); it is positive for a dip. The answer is 4.60 ch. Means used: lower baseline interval 293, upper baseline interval 264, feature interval 225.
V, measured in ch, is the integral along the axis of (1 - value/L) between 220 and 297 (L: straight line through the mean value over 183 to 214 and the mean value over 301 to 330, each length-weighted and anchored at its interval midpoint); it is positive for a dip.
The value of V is 4.94 ch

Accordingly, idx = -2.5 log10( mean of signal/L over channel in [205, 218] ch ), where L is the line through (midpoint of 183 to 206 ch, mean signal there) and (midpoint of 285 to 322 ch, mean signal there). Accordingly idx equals -0.08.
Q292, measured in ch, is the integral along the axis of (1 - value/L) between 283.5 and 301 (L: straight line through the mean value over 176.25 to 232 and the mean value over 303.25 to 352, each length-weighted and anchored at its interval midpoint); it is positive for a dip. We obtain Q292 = 1.50 ch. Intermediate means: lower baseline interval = 277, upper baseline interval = 291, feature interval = 263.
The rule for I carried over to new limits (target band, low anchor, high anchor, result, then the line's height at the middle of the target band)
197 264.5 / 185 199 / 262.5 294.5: -3.82 ch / 254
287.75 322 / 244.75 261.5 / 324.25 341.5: 1.75 ch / 274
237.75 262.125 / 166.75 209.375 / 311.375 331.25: 3.17 ch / 274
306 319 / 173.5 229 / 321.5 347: 1.82 ch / 300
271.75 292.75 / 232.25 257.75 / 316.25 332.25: 1.25 ch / 277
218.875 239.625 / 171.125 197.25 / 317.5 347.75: -2.35 ch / 269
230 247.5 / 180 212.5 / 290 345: -1.48 ch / 274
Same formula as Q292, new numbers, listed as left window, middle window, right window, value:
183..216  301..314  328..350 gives 2.24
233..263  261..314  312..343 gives 5.11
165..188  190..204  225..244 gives -0.58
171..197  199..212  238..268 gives -2.43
